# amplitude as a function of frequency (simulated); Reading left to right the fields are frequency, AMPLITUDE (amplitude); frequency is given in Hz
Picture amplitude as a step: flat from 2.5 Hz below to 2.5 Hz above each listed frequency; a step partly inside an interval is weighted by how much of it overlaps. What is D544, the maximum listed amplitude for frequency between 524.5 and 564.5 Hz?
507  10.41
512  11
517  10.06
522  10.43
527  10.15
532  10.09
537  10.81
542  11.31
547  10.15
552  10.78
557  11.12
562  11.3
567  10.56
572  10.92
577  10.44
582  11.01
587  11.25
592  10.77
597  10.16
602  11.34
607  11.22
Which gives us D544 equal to 11.31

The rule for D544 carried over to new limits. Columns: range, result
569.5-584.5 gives 11.01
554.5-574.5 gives 11.3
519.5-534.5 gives 10.43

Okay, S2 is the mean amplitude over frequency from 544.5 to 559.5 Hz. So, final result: 10.7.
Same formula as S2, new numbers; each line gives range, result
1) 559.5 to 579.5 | 10.8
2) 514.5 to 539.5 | 10.3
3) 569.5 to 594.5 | 10.9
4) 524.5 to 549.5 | 10.5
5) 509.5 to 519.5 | 10.5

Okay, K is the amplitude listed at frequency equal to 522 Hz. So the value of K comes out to 10.43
